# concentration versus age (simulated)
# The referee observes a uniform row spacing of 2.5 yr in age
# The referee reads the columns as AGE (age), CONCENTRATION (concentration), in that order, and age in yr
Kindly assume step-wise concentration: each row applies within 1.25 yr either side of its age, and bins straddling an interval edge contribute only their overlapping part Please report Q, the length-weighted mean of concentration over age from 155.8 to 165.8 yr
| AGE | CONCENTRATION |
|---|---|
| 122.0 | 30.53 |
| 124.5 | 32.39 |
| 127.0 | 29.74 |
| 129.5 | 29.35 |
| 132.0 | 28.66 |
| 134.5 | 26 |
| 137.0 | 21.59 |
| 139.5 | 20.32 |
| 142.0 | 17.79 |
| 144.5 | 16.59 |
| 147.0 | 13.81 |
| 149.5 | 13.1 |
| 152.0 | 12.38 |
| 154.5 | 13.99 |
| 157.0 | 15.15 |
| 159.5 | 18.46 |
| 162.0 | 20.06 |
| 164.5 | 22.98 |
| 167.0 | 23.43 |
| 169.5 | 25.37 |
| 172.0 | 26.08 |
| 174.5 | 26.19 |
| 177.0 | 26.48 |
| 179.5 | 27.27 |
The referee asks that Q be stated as 19.2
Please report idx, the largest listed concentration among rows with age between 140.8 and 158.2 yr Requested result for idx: 17.79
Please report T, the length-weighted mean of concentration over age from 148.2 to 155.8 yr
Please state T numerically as 13.2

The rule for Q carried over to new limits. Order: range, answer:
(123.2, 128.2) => 31.1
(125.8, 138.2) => 27.1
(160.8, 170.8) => 23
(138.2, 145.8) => 18.2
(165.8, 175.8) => 25.3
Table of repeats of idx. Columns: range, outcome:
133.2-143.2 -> 26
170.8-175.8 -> 26.19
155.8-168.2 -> 23.43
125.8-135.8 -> 29.74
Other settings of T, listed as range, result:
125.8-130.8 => 29.5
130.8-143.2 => 22.9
